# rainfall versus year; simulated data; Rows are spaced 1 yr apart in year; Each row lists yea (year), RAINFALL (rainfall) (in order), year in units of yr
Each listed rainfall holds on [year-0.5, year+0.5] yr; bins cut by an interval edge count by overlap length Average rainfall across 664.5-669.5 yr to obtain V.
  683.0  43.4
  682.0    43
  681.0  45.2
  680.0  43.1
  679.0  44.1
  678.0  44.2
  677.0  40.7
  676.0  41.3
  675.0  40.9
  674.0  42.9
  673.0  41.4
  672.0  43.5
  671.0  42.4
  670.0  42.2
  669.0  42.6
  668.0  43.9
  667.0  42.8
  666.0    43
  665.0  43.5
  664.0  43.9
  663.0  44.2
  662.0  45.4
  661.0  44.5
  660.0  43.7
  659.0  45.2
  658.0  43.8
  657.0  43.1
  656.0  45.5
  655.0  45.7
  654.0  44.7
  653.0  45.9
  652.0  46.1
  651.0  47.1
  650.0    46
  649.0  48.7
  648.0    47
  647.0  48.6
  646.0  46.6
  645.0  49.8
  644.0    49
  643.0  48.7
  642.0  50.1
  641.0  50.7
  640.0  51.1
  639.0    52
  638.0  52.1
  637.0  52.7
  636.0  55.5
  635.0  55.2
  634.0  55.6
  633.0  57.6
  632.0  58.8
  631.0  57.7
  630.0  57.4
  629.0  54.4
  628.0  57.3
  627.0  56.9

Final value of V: 43.2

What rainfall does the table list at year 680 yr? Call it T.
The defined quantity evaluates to 43.1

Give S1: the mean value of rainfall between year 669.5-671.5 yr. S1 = 42.3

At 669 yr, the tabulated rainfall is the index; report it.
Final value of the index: 42.6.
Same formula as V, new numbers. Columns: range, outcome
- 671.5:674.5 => 42.6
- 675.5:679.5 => 42.6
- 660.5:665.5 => 44.3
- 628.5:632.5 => 57.1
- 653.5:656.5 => 45.3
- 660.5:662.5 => 45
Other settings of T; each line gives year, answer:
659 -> 45.2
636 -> 55.5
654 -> 44.7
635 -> 55.2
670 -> 42.2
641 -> 50.7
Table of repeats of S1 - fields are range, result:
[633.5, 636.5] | 55.4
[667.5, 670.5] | 42.9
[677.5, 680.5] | 43.8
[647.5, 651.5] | 47.2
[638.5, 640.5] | 51.5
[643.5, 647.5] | 48.5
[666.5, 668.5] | 43.3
